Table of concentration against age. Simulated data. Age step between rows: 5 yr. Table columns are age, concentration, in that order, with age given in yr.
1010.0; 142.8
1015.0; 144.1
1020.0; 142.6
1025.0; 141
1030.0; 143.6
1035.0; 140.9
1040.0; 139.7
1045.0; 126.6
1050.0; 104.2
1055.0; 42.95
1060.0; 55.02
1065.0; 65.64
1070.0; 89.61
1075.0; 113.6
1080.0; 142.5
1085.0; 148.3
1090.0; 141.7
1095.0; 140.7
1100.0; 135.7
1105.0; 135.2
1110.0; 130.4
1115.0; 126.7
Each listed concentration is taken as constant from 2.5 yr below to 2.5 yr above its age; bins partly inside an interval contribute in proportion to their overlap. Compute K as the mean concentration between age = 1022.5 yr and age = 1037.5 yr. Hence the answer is 142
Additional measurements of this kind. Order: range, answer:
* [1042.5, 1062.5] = 82.2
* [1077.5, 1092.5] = 144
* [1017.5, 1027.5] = 142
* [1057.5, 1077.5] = 81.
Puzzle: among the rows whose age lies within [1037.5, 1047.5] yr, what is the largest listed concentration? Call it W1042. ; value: 139.7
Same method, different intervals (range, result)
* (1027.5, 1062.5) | 143.6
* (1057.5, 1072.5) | 89.61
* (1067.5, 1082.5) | 142.5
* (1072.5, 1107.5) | 148.3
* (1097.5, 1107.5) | 135.7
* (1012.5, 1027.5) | 144.1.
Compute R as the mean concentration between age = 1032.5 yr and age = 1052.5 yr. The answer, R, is 128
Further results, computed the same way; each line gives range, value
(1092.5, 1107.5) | 137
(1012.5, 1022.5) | 143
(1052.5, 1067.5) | 54.5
